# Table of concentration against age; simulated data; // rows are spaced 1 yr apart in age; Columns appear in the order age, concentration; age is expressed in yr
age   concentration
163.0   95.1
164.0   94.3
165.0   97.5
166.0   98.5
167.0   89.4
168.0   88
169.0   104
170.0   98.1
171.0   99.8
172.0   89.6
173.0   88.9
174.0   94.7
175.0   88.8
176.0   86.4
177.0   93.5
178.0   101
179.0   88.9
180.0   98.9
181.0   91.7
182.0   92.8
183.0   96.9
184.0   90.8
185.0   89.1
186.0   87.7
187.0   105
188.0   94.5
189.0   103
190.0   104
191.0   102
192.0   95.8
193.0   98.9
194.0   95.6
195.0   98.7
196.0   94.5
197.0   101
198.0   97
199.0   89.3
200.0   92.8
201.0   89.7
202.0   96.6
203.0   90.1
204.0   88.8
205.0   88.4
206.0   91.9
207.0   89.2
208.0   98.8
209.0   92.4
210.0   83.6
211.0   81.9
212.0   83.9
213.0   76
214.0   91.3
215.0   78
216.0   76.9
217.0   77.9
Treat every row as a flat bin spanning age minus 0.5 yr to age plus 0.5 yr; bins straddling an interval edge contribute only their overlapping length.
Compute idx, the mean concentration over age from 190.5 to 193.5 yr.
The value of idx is 98.9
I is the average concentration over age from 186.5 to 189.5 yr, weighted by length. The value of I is 101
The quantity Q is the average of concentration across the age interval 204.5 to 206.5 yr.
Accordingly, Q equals 90.2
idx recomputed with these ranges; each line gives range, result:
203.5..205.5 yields 88.6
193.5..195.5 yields 97.2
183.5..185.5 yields 89.9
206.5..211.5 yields 89.2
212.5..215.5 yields 81.8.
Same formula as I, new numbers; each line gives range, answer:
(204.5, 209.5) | 92.1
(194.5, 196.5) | 96.6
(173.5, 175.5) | 91.8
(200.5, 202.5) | 93.2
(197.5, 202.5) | 93.1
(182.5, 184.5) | 93.8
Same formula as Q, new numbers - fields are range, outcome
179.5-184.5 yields 94.2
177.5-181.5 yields 95.1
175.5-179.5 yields 92.4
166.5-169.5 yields 93.8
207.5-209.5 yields 95.6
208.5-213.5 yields 83.6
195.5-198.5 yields 97.5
